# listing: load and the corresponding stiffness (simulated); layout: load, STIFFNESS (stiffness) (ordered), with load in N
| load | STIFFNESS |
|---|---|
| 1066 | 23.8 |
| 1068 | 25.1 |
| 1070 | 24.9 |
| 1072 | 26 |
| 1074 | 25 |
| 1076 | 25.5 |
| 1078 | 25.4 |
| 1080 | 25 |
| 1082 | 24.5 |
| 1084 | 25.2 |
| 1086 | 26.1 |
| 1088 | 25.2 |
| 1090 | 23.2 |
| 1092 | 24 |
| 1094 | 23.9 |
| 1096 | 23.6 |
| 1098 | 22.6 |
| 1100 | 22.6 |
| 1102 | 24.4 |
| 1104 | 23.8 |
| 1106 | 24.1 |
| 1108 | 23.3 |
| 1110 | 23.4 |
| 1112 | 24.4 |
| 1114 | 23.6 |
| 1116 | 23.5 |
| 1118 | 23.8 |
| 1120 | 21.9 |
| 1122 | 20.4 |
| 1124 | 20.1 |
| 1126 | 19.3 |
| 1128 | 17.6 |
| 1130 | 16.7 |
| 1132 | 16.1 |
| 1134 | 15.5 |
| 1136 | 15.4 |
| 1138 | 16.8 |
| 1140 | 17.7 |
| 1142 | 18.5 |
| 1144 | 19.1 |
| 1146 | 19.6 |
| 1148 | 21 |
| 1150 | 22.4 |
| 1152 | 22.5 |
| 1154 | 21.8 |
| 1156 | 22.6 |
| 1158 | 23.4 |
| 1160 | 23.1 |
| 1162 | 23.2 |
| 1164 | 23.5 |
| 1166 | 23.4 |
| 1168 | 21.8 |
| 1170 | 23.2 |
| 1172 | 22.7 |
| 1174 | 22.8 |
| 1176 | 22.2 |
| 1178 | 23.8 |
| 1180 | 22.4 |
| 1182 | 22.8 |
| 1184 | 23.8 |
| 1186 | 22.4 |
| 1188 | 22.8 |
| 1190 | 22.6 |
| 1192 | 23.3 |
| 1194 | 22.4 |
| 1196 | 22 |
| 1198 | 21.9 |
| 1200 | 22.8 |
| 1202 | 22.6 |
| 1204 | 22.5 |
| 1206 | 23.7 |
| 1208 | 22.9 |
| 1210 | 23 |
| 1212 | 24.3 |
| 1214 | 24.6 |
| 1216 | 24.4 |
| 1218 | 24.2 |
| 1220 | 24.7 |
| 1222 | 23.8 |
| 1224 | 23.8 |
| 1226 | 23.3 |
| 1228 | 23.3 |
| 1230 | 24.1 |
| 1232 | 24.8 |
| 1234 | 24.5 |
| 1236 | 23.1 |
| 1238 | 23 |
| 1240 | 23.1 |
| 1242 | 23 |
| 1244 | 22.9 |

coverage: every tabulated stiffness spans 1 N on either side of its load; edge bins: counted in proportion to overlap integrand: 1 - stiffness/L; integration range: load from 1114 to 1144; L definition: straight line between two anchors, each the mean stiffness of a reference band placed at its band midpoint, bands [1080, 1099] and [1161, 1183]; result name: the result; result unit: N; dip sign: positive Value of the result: 5.9 N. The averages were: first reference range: 24.3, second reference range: 22.9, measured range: 19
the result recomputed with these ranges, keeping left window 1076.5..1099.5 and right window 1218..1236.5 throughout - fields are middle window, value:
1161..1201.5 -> 2.2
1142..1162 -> 2.1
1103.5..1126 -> 1.5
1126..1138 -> 3.8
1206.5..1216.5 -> 0.1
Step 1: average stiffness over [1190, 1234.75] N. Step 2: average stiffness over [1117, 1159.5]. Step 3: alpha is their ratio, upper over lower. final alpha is 1.19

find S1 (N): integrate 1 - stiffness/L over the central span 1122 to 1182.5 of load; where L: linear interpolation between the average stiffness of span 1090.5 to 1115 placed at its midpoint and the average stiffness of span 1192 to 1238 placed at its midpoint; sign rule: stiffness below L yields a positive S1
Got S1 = 7.40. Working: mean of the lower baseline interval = 23.6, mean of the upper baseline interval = 23.5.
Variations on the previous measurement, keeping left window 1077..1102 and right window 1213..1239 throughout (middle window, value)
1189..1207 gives 1.0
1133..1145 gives 3.5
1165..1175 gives 0.5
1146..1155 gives 0.9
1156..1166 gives 0.4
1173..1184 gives 0.5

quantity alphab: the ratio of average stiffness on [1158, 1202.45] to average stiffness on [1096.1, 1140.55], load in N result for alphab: 1.1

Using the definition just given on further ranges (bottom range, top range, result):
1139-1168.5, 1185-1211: 1.05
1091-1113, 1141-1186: 0.94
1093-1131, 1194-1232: 1.05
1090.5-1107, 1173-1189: 0.97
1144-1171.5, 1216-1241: 1.07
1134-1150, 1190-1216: 1.25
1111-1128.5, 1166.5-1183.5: 1.05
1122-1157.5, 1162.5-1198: 1.19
